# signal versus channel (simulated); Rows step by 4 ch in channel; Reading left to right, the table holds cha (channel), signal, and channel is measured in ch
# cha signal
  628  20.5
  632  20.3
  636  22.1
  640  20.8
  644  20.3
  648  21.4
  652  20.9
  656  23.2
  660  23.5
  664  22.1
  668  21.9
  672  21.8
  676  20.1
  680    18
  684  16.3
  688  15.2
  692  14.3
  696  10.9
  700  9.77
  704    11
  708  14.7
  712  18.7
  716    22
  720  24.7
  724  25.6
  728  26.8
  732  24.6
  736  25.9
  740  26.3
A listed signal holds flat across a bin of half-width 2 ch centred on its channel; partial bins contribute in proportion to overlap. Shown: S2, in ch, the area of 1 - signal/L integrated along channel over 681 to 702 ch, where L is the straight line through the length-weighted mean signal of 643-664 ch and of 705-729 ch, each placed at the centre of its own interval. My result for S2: 7.9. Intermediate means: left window 22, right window 21.4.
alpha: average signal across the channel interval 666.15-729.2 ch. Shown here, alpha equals 18.1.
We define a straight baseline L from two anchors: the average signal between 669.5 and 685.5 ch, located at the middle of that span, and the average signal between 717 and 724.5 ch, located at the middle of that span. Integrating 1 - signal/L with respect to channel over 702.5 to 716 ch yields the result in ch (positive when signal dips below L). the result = 4.23 ch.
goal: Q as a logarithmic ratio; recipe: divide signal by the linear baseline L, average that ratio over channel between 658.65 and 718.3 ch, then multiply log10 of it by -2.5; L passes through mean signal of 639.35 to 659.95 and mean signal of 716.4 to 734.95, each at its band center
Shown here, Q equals 0.320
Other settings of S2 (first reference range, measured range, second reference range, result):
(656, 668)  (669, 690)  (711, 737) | 4.2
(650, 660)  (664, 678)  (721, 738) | 1.0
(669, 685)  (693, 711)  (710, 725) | 7.8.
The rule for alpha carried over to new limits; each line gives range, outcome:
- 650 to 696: 19.4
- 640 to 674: 21.8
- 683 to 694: 15.2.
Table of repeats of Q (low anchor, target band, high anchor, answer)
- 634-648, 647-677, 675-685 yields -0.13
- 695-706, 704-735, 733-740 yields -0.17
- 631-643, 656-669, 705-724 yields -0.09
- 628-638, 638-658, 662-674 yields 0.01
